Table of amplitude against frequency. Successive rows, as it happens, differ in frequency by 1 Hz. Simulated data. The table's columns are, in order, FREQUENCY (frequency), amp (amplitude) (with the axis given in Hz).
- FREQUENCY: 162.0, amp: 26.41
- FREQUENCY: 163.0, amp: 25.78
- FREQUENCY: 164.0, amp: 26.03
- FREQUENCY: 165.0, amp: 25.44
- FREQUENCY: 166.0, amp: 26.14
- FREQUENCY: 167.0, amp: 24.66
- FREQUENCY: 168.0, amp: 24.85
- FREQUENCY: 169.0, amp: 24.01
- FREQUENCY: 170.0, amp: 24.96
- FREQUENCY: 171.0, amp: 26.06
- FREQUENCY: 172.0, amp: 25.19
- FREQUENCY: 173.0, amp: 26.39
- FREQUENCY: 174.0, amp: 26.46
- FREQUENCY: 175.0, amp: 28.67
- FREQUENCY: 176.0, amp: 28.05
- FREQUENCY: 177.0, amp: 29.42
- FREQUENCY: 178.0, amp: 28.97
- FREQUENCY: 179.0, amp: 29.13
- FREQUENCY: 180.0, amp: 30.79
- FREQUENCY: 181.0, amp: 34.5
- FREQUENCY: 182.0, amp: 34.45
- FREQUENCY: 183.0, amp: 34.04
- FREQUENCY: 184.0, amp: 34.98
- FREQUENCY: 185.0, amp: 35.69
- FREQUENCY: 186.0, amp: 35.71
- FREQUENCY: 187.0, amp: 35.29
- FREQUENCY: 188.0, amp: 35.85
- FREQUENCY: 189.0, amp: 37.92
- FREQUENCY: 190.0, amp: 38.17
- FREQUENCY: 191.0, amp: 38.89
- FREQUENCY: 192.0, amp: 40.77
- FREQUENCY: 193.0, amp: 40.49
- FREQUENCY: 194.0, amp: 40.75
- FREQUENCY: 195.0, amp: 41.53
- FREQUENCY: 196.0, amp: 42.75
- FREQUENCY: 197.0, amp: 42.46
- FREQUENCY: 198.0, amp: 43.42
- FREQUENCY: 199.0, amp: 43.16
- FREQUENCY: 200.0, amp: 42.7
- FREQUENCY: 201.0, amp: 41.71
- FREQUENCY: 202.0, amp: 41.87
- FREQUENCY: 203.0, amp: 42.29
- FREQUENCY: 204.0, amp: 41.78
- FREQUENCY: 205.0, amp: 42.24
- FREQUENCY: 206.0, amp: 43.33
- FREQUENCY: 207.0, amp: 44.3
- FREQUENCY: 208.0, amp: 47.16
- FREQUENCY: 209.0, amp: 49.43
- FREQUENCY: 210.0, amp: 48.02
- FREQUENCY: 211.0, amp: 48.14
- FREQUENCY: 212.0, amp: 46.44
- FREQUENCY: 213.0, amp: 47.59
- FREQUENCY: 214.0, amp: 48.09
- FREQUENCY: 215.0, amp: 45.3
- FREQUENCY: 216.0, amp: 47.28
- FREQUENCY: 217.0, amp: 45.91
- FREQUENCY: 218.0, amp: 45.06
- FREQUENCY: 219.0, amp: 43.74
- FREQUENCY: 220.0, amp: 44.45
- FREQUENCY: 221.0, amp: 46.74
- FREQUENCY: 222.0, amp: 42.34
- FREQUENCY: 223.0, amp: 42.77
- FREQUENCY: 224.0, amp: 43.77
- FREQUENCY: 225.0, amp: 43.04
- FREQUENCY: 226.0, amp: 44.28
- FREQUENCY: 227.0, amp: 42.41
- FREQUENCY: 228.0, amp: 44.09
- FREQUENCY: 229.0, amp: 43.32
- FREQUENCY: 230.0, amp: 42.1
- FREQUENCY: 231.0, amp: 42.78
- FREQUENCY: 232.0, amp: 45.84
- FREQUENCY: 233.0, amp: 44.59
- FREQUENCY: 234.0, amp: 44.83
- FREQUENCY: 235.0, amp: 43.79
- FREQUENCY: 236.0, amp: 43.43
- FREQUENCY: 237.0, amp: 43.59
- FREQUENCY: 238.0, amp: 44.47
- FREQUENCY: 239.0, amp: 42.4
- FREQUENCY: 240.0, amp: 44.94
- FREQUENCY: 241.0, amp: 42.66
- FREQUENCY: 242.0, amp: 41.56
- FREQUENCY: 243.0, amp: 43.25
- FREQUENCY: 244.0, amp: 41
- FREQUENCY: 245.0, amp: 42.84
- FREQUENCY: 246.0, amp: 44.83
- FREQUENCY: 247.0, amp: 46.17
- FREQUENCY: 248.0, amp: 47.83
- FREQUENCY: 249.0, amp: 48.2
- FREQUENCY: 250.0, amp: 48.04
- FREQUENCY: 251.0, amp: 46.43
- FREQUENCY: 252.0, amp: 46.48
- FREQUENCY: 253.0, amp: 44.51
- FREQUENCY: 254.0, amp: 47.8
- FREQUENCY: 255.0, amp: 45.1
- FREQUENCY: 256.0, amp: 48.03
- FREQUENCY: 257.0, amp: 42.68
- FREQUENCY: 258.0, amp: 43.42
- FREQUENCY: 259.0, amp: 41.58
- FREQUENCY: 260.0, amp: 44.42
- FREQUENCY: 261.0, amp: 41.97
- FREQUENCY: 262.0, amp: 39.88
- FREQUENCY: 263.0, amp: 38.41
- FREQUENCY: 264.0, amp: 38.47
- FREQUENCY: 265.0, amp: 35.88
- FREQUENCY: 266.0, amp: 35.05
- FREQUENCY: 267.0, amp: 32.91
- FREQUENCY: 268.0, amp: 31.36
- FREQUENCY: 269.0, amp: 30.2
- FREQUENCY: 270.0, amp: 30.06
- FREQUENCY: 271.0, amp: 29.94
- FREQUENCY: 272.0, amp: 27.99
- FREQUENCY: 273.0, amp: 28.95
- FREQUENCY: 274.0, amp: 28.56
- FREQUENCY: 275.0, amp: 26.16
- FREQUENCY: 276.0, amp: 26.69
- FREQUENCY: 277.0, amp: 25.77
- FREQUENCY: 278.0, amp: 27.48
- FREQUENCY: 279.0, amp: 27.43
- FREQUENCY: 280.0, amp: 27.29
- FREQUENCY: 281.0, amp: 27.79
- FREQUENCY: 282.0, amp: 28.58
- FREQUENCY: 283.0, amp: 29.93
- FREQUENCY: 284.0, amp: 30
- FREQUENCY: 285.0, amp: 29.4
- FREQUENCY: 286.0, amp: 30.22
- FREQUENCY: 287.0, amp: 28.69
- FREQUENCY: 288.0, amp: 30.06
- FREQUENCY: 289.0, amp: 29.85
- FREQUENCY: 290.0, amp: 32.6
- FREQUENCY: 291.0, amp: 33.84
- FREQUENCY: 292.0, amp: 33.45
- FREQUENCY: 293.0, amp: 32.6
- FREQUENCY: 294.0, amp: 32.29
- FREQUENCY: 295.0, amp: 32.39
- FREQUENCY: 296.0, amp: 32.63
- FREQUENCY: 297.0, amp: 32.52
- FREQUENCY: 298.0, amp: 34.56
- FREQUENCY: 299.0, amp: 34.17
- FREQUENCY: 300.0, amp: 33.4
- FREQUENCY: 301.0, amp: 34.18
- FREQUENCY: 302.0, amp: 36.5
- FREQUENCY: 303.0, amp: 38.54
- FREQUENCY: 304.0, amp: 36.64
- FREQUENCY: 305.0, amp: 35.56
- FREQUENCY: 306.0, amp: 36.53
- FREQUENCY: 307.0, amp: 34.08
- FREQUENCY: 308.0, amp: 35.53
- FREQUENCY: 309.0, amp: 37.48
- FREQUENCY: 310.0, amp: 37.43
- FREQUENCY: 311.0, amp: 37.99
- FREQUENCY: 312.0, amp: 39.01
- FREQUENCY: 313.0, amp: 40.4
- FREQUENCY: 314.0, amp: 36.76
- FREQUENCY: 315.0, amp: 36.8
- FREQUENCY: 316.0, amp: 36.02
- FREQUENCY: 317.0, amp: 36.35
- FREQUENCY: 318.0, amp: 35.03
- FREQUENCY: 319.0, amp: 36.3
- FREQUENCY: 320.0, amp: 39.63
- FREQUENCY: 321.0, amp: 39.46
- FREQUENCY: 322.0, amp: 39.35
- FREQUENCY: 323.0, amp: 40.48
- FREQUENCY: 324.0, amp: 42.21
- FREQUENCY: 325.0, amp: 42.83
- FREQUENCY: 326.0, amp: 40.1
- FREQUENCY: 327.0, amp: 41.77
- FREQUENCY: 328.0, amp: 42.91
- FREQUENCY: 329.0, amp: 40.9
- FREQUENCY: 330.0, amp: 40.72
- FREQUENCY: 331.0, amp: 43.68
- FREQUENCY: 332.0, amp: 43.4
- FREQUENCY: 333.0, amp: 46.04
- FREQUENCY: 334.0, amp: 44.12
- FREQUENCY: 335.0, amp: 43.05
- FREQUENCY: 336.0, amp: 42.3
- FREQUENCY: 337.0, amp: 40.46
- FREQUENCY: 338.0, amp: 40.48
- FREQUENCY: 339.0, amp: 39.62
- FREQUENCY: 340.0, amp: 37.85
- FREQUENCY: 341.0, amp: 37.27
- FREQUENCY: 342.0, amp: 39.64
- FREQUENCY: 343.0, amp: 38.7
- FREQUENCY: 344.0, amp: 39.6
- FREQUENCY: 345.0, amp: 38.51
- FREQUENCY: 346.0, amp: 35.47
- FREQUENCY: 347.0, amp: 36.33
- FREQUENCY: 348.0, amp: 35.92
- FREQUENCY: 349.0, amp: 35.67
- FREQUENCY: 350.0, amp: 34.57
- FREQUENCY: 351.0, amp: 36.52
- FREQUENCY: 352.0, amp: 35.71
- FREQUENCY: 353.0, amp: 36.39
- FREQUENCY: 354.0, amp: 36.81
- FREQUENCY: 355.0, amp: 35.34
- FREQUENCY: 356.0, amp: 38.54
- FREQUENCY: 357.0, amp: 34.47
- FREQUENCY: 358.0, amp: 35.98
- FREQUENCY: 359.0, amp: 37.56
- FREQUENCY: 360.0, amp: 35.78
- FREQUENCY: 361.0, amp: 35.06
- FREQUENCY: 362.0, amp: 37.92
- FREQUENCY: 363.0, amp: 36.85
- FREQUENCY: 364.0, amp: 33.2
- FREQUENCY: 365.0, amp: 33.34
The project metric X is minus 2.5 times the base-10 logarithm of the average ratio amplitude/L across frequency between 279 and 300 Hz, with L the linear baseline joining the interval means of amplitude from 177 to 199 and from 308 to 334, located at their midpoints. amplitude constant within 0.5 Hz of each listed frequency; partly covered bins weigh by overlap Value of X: 0.25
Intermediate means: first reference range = 36.9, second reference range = 39.7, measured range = 31.1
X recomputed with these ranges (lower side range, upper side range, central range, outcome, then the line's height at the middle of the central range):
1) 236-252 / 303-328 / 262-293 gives 0.332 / 41.6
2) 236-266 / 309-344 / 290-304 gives 0.213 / 41.3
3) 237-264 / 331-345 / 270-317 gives 0.291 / 42.5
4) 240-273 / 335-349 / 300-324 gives 0.061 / 39.4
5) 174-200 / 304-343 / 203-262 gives -0.197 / 37.3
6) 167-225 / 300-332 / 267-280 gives 0.326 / 38.5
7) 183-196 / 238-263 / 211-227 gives -0.103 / 41.1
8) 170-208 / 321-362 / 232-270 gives -0.133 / 37.5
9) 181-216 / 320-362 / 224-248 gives -0.069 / 41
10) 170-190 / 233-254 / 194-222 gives -0.195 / 37.3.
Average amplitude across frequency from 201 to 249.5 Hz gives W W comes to 44.5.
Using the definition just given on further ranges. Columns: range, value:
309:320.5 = 37.4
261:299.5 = 31.3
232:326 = 37.2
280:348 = 36.7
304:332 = 38.8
